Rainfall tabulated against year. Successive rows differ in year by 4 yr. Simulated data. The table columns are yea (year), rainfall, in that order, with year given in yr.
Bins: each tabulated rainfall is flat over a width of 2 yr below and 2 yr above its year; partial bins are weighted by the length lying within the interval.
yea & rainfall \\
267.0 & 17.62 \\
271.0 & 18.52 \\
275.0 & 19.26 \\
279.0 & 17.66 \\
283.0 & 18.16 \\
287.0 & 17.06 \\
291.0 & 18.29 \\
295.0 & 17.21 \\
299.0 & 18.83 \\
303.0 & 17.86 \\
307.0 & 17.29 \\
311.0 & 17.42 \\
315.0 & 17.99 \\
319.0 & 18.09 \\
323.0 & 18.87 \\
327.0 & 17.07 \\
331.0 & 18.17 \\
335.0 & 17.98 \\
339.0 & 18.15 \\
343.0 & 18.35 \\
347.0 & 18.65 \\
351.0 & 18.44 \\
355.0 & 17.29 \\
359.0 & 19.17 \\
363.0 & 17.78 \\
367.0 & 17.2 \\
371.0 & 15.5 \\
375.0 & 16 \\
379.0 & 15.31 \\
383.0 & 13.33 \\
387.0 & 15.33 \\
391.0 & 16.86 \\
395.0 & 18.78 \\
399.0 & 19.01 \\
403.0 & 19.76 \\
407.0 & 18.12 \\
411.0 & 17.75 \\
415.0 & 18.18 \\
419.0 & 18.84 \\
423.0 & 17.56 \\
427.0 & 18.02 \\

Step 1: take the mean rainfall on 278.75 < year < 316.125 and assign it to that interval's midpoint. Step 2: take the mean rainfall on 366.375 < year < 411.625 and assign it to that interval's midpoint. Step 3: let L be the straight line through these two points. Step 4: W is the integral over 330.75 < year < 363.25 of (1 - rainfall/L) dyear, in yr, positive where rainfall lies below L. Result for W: -1.8 yr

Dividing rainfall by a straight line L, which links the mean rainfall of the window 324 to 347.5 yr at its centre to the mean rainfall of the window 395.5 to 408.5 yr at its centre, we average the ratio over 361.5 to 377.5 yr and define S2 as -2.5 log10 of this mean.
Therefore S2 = 0.12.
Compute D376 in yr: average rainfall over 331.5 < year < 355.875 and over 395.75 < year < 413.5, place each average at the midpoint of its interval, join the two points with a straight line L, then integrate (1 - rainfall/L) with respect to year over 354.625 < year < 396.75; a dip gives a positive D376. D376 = 4.3 yr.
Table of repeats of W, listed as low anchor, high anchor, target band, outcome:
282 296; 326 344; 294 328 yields -0.1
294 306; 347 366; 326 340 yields 0.2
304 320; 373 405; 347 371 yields -1.0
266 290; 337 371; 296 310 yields 0.1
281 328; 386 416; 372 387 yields 2.5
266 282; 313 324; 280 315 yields 1.0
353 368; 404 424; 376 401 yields 2.3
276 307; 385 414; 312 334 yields -0.1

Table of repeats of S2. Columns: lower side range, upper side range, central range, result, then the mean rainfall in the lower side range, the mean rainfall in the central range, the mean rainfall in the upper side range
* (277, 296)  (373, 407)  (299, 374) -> -0.03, 17.7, 17.8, 16.9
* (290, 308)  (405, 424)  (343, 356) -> -0.01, 17.9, 18.2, 18.1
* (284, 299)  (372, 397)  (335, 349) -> -0.10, 17.7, 18.3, 15.9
